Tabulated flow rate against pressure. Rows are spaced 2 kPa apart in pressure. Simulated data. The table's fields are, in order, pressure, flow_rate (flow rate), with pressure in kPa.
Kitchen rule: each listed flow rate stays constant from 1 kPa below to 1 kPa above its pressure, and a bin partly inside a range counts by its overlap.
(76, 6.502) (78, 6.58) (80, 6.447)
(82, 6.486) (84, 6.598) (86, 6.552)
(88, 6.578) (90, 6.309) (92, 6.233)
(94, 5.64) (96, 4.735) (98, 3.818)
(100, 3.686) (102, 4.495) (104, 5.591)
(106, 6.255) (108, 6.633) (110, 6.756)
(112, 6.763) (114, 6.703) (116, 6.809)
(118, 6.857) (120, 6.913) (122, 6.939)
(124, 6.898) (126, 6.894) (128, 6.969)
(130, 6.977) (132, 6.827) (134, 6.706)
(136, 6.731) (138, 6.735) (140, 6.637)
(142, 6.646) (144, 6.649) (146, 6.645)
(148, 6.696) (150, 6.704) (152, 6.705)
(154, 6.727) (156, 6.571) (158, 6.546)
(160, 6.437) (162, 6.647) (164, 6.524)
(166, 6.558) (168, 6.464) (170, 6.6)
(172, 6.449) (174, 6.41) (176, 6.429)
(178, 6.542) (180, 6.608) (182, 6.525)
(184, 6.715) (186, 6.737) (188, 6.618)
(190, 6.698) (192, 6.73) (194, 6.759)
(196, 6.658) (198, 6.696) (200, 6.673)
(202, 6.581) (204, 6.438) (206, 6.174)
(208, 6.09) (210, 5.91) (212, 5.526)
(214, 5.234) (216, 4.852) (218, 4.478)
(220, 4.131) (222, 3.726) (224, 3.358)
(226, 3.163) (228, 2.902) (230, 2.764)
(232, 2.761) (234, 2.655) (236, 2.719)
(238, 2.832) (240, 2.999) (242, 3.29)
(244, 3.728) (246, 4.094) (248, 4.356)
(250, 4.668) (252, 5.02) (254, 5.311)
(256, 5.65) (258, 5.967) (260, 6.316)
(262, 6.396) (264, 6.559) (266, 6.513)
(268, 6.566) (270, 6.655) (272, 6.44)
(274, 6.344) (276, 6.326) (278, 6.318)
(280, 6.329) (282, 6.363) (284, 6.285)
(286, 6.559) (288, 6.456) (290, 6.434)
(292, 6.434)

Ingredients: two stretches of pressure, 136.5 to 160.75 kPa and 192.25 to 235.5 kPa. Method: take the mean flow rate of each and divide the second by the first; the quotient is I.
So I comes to 0.7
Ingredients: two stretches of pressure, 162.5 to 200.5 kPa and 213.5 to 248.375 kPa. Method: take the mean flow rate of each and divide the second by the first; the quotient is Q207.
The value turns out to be 0.53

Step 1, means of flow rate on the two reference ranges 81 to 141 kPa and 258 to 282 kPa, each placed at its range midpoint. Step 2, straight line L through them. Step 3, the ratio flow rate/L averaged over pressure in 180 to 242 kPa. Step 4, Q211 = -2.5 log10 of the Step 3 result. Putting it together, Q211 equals 0.25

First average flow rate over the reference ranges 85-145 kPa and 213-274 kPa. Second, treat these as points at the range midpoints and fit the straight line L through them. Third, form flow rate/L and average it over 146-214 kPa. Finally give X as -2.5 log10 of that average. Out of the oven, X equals -0.20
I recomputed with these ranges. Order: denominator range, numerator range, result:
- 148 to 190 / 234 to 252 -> 0.55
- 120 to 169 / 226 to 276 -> 0.71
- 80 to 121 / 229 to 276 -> 0.80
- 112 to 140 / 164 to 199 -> 0.97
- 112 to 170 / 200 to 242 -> 0.64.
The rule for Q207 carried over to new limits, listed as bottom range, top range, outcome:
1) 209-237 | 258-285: 1.65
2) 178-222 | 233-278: 0.84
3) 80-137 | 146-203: 1.05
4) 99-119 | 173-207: 1.09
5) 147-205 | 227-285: 0.76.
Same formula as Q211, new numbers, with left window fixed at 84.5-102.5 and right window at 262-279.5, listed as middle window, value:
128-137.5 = -0.21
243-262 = 0.24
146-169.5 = -0.14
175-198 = -0.12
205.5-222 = 0.18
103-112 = -0.16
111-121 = -0.23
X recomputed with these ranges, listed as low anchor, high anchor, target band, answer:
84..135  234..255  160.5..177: -0.248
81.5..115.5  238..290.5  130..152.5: -0.156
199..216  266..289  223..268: 0.401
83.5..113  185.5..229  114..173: -0.182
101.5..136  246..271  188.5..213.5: -0.048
